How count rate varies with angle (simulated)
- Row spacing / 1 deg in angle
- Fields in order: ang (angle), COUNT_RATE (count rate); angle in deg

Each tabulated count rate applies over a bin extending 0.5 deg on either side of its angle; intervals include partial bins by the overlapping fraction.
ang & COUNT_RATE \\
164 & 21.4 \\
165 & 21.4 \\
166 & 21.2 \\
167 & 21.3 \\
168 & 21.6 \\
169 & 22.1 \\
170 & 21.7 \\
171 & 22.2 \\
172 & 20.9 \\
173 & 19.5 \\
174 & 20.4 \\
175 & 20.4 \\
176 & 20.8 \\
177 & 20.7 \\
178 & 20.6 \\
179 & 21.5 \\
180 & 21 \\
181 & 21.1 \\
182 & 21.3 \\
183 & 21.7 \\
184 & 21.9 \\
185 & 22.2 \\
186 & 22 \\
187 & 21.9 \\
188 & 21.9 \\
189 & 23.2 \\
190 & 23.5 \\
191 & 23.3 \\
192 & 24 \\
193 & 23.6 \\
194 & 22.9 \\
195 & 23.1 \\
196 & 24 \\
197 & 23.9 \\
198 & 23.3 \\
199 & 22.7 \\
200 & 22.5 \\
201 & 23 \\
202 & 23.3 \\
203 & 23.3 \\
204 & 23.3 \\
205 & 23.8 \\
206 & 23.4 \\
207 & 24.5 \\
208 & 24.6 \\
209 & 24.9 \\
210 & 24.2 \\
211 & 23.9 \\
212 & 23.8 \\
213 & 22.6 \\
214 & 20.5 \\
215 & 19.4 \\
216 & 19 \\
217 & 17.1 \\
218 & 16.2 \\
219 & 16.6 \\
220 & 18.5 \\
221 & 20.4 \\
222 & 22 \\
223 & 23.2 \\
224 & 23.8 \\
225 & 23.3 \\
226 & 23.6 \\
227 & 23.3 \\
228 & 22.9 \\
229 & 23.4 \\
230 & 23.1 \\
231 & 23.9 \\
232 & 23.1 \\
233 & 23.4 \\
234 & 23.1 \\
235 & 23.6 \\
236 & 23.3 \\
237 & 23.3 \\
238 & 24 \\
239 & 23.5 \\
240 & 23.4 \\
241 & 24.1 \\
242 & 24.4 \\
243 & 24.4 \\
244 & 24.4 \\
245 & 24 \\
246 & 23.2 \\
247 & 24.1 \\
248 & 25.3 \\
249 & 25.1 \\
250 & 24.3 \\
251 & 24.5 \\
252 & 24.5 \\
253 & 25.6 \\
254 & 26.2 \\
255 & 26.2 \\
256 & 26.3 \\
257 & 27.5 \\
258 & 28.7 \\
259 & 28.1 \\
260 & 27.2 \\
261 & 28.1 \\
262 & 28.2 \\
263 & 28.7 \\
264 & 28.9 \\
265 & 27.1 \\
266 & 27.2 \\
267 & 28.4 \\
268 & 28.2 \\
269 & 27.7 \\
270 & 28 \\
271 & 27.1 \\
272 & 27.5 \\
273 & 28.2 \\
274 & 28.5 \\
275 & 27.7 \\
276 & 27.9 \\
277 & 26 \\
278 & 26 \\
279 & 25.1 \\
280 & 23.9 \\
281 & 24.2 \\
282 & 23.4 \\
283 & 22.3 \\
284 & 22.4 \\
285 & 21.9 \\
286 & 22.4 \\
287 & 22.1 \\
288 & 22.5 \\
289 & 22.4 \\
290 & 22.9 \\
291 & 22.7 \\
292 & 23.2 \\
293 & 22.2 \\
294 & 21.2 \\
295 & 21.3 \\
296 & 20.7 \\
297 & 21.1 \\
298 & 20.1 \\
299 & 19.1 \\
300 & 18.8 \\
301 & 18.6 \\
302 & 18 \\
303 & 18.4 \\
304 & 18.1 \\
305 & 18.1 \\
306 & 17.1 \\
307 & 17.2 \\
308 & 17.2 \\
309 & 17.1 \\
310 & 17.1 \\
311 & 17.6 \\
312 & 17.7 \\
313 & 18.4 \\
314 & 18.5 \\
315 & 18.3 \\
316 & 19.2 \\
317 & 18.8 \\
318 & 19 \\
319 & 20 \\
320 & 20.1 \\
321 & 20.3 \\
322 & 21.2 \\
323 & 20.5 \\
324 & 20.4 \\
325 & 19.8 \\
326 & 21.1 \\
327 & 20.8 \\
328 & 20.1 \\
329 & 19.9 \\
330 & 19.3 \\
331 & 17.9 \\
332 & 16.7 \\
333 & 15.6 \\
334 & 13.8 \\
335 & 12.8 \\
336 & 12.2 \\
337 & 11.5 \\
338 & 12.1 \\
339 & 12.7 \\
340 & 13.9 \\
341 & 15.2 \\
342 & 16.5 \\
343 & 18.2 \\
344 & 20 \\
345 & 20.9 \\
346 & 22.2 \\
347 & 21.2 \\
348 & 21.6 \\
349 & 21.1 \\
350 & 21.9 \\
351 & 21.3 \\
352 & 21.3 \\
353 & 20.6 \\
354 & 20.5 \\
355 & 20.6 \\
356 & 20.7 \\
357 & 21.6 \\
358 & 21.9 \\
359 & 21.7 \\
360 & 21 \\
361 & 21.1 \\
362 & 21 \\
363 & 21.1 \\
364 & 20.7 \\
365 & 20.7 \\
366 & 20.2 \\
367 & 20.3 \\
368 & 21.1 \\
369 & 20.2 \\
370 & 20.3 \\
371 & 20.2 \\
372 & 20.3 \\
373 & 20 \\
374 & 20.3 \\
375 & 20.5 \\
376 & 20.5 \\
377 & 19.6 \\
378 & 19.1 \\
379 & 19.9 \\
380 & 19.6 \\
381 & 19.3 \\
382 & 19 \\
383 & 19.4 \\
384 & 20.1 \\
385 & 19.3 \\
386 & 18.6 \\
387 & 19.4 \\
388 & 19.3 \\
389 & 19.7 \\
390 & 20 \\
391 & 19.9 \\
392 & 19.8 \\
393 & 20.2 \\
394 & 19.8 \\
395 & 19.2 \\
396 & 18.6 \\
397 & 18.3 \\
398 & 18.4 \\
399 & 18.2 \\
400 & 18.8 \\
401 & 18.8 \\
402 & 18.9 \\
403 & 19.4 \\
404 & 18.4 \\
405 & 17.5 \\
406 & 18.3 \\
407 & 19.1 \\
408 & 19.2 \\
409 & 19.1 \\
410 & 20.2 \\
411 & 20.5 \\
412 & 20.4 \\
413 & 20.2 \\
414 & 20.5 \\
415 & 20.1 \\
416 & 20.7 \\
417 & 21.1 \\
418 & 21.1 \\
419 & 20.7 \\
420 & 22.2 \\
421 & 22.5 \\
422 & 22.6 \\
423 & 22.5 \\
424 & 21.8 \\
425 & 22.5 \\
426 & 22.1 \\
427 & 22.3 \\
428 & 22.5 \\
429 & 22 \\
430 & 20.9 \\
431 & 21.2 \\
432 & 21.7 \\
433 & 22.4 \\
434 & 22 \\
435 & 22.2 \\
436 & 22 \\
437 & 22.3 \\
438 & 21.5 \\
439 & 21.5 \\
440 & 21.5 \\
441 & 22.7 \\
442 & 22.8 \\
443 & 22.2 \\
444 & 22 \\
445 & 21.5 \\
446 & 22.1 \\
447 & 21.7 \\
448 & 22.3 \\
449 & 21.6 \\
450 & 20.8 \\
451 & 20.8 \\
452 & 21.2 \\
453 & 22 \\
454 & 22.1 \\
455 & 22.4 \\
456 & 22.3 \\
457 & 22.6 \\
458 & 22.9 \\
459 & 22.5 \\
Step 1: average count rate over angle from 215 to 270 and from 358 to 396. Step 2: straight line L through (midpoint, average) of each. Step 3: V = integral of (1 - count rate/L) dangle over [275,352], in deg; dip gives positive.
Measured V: 8.3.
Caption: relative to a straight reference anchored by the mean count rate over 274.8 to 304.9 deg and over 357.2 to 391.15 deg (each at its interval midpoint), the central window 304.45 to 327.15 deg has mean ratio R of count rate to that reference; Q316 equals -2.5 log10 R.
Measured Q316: 0.14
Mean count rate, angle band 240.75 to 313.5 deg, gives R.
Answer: 23.6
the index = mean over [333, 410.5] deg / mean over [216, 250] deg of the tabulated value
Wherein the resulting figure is 0.84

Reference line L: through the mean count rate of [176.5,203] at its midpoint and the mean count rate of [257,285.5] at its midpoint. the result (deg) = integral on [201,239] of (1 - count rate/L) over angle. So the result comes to 2.5 deg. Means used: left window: 22.5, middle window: 22.4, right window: 26.7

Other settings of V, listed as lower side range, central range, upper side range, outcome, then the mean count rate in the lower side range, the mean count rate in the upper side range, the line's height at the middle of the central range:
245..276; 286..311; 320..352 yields 3.0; 26.8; 18.2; 22.5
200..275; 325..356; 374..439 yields 5.2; 24.3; 20.3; 21.9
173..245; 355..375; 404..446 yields 0.8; 22.5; 21.2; 21.6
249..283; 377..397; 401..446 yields 2.6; 26.7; 21.1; 22.4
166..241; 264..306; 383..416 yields -4.8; 22.3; 19.3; 21.1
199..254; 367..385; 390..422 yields 0.3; 23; 19.7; 20.3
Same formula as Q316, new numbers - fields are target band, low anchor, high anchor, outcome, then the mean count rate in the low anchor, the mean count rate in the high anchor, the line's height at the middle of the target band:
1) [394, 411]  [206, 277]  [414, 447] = 0.18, 24.5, 21.8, 22.2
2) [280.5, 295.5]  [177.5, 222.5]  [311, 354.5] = -0.14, 22.1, 18.5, 19.7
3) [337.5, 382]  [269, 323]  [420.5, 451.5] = 0.10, 21.5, 22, 21.7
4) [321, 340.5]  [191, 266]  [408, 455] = 0.31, 23.8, 21.6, 22.7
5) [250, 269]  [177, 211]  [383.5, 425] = -0.23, 22.9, 19.9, 21.9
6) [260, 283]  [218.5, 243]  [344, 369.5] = -0.21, 22.8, 21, 22.3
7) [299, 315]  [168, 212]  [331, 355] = 0.05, 22.5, 17.6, 18.8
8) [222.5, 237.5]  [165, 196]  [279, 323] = -0.11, 21.8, 20.2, 21.2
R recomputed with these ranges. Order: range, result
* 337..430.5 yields 19.9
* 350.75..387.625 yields 20.3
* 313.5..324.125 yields 19.6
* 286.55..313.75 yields 19.6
